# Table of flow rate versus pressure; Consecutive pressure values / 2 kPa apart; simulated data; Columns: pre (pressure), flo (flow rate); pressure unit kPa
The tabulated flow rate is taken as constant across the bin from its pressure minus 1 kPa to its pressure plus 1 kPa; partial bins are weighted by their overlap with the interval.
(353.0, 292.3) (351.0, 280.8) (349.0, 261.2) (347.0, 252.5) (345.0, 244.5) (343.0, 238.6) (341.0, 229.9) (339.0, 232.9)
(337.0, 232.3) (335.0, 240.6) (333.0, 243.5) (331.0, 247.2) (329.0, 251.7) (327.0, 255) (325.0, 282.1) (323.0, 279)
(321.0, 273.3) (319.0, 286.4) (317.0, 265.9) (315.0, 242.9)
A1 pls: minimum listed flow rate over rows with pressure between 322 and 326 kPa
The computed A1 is 279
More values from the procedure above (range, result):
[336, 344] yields 229.9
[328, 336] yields 240.6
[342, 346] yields 238.6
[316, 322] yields 265.9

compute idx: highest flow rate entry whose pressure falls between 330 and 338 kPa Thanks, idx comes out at 247.2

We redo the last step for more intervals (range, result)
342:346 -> 244.5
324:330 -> 282.1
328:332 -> 251.7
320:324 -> 279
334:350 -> 261.2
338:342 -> 232.9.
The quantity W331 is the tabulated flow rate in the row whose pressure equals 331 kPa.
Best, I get 247.2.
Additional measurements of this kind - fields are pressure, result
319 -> 286.4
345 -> 244.5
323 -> 279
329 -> 251.7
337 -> 232.3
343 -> 238.6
